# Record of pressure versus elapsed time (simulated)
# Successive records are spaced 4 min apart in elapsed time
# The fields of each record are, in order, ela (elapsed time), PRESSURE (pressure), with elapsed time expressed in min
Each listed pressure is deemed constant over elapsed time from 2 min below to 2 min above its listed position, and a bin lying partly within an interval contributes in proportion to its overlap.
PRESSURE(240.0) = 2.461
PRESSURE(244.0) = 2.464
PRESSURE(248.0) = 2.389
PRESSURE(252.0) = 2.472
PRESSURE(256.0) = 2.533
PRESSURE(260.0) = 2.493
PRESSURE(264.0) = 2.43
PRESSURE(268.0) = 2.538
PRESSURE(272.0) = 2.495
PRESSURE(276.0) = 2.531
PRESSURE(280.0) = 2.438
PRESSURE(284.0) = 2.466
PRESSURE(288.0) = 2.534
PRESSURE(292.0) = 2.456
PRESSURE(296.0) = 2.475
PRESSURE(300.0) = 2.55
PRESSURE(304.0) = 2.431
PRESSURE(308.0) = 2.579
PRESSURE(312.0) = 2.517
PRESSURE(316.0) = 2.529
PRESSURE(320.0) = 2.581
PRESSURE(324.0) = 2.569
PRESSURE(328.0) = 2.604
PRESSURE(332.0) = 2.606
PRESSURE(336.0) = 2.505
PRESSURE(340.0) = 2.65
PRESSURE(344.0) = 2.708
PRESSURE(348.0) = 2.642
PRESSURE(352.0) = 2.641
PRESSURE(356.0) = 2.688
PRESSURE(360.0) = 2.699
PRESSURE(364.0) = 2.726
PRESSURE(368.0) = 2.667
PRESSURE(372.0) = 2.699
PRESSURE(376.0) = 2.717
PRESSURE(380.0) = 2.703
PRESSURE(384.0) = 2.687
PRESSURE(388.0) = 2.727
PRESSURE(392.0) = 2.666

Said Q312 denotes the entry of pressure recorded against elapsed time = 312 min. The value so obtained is 2.517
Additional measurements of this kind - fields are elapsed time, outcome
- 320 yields 2.581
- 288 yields 2.534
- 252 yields 2.472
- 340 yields 2.65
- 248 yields 2.389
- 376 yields 2.717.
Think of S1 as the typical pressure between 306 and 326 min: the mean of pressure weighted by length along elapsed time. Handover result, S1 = 2.56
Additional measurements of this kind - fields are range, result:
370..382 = 2.71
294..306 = 2.49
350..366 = 2.69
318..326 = 2.58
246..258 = 2.46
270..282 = 2.49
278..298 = 2.47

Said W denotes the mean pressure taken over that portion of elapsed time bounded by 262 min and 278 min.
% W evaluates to 2.5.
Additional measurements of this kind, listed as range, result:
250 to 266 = 2.48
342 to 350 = 2.67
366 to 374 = 2.68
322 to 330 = 2.59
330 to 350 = 2.62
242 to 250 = 2.43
